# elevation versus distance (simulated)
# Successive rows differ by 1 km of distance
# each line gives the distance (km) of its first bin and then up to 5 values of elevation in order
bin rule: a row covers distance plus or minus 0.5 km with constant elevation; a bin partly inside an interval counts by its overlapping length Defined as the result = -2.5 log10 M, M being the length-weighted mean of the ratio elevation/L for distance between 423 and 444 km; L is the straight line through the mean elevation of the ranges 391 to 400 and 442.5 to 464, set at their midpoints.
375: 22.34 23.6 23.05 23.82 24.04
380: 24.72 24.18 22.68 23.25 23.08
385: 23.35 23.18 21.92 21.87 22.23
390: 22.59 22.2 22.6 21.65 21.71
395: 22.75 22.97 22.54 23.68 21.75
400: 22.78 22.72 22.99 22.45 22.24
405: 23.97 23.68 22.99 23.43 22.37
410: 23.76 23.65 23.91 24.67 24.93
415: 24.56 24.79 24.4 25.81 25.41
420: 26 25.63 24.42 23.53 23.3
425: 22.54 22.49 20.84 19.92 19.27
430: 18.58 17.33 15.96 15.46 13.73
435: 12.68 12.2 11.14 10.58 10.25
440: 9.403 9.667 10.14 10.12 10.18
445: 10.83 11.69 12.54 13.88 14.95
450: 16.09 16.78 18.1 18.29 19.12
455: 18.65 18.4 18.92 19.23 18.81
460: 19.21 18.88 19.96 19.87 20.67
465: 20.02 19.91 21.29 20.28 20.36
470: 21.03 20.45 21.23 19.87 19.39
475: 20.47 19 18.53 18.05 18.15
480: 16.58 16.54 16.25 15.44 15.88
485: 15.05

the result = 0.21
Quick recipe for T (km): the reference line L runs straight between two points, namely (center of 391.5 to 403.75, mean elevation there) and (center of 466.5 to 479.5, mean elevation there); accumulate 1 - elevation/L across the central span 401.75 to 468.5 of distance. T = 7.22 km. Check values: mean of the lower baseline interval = 22.5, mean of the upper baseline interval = 19.9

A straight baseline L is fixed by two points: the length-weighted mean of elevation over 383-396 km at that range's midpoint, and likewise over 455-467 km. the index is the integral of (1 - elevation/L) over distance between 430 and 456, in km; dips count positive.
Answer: 8.3 km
